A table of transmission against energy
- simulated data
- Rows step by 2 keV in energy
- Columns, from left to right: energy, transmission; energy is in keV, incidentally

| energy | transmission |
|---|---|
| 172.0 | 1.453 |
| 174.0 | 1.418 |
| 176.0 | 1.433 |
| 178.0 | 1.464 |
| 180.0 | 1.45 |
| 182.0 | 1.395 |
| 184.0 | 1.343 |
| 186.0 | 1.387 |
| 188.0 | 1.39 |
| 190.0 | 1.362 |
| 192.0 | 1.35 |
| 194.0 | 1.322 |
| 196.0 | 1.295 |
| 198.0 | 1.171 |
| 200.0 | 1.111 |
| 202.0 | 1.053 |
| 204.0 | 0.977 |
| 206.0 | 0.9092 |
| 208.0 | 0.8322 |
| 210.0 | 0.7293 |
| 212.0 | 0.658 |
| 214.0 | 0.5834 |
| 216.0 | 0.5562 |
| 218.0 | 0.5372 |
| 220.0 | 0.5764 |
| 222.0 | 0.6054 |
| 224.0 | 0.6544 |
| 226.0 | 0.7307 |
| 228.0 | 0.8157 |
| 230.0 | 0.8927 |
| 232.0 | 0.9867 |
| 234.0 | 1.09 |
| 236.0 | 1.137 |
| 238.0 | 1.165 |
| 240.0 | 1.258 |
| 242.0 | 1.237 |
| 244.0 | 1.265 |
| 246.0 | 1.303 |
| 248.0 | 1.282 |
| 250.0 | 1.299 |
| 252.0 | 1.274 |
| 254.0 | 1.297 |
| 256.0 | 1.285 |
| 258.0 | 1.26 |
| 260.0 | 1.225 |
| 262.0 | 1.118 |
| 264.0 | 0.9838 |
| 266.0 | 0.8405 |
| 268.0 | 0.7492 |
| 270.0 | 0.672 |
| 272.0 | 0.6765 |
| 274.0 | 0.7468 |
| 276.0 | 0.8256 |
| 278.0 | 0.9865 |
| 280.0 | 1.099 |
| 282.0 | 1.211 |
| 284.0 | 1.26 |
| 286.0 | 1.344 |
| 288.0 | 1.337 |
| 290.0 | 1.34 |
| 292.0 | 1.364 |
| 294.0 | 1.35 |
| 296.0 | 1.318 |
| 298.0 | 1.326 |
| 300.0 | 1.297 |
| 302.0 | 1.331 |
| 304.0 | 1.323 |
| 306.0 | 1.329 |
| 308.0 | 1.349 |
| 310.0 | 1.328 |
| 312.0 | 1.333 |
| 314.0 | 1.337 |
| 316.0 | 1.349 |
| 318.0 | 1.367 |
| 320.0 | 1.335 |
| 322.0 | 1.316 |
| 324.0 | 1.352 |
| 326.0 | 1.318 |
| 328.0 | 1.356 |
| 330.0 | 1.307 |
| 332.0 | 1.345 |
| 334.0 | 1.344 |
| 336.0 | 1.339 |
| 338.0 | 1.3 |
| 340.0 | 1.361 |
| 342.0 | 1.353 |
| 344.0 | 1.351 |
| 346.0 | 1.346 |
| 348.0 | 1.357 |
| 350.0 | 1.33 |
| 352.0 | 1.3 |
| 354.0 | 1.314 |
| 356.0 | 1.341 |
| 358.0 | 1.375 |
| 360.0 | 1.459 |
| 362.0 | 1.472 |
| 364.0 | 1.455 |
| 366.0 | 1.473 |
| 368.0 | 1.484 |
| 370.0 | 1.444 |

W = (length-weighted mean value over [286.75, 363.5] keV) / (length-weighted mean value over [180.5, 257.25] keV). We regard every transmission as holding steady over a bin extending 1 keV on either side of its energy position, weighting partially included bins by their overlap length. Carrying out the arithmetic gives 1.3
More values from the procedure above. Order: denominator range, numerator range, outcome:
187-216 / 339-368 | 1.33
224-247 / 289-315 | 1.26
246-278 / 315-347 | 1.29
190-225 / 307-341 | 1.50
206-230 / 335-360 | 1.97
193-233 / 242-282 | 1.26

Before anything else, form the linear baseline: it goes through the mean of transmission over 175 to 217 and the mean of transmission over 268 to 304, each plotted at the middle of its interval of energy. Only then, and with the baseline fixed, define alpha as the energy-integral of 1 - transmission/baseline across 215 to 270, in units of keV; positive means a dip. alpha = 6.1 keV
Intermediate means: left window 1.13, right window 1.14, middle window 1.01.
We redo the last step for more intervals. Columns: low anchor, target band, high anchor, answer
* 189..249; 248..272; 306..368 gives 0.5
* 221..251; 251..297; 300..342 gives 2.6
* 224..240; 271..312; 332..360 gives -1.4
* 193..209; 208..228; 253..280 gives 7.8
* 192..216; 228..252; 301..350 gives -1.9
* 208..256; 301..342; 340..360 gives -2.7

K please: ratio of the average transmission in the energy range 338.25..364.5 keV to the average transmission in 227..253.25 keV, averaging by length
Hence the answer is 1.18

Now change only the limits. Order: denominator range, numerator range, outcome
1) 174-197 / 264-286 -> 0.67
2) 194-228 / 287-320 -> 1.62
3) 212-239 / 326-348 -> 1.70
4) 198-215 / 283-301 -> 1.52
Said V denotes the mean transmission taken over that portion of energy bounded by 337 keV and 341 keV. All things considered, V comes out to 1.33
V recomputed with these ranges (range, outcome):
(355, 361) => 1.39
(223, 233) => 0.816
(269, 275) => 0.698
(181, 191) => 1.38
